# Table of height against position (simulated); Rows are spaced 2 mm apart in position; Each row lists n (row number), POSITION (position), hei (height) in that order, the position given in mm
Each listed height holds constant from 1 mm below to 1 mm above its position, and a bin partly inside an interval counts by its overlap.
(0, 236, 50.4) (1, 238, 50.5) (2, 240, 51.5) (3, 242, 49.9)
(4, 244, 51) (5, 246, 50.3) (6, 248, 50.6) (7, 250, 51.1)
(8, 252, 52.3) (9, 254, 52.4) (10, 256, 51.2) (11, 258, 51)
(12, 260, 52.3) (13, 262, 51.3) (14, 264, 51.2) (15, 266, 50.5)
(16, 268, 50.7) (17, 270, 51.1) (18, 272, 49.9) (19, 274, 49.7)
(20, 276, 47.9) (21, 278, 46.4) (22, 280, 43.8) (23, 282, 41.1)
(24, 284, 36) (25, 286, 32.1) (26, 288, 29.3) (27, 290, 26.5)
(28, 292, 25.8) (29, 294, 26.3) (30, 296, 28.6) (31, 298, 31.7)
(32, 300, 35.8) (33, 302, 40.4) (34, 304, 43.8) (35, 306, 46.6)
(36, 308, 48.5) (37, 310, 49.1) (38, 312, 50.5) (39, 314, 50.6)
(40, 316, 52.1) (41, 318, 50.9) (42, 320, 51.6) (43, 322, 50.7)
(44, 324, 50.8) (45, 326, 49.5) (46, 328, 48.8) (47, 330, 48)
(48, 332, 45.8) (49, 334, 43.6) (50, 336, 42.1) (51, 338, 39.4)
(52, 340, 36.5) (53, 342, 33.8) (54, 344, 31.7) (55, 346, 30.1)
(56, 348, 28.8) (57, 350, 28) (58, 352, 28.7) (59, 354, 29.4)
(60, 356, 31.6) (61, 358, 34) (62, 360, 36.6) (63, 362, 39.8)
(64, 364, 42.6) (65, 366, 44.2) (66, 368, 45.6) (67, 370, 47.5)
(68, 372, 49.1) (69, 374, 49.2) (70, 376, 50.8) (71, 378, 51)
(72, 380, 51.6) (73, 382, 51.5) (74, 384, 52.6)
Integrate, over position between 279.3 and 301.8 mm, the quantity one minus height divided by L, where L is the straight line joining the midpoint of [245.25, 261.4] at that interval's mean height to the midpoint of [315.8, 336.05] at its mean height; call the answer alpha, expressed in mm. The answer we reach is 7.8 mm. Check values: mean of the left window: 51.4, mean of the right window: 48.7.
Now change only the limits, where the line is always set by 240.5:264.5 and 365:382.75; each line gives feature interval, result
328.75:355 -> 7.2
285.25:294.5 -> 4.1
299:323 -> 1.2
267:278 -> 0.3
